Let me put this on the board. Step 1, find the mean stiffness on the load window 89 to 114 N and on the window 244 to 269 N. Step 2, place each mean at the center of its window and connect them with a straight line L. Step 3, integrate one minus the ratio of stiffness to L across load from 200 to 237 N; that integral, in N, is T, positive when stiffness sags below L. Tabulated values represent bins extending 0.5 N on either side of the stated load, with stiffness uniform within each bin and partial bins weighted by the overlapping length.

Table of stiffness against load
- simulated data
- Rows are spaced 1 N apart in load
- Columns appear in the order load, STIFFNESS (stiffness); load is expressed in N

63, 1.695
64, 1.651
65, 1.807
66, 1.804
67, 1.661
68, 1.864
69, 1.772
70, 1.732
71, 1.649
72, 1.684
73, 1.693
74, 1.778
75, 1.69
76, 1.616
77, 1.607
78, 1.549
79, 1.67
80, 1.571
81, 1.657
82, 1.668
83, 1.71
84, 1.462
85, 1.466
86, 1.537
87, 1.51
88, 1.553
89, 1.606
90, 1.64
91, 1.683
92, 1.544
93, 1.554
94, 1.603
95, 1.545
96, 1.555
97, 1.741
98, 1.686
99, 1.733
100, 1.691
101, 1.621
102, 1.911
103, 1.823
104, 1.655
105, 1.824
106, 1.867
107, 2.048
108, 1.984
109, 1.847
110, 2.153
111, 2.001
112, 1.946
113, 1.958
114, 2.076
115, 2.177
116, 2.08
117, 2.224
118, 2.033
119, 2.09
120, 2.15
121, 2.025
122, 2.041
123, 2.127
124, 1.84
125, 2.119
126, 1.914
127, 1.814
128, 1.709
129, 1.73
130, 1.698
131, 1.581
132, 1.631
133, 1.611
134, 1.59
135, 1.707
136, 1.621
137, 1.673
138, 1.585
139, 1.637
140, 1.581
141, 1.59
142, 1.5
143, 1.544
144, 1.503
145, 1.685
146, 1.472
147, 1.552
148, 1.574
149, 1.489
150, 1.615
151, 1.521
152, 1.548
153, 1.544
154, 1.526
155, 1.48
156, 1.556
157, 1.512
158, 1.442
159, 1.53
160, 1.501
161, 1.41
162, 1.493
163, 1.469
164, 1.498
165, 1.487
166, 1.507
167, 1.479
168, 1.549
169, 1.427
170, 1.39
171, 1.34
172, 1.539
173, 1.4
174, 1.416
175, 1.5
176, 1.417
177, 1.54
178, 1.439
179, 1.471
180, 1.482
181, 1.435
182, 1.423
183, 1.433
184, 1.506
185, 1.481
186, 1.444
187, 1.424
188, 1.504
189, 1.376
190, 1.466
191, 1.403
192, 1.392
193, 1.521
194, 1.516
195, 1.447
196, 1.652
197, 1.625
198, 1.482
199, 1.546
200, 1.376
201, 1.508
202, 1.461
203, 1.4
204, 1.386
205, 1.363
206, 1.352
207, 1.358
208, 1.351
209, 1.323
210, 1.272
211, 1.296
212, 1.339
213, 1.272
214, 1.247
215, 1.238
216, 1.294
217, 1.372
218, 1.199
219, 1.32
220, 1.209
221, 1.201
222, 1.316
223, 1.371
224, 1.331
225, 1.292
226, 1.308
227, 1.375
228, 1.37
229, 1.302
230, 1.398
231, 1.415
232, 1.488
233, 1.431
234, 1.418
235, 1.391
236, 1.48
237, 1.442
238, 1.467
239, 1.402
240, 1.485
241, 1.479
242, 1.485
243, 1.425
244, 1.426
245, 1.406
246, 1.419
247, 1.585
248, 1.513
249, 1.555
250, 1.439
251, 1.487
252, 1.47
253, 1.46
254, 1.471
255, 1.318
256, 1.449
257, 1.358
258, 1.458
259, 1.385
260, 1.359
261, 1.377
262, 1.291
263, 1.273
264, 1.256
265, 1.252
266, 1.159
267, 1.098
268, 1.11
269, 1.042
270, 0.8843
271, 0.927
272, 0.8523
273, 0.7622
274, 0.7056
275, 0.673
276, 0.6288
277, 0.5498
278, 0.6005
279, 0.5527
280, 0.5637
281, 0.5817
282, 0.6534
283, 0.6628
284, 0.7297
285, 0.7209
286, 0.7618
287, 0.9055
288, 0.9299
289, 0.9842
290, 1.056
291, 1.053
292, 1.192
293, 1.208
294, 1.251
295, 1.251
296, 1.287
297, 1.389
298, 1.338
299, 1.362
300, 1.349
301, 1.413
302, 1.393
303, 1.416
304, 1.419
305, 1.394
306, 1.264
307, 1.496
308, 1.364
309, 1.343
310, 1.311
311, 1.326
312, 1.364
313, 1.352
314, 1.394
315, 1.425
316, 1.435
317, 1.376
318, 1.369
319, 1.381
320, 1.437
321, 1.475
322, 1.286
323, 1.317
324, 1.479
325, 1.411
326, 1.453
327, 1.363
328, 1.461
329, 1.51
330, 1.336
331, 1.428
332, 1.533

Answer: 3.02 N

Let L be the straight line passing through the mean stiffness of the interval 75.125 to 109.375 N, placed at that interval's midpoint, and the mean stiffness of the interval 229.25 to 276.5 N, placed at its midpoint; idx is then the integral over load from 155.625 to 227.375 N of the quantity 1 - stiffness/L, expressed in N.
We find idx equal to 1.2 N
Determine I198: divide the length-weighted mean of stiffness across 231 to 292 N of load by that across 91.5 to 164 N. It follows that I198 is 0.67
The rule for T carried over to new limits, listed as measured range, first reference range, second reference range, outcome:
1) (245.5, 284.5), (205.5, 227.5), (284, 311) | 4.8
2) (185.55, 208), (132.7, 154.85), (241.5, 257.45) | 0.9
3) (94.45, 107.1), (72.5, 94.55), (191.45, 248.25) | -1.2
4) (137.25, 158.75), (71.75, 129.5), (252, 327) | 1.2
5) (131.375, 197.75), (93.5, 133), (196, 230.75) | 3.9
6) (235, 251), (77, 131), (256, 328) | -1.7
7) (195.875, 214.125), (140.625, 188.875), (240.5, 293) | -0.8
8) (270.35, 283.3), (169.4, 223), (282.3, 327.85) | 6.2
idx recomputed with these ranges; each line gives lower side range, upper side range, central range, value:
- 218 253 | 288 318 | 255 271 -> 1.48 N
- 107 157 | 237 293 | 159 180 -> 1.63 N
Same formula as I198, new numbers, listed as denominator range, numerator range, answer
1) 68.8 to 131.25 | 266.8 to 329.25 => 0.64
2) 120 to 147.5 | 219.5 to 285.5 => 0.70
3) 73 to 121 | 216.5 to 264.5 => 0.79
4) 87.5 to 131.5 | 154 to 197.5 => 0.80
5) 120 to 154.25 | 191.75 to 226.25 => 0.81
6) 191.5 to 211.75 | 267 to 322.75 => 0.78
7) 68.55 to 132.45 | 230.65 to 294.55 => 0.66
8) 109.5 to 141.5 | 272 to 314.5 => 0.57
